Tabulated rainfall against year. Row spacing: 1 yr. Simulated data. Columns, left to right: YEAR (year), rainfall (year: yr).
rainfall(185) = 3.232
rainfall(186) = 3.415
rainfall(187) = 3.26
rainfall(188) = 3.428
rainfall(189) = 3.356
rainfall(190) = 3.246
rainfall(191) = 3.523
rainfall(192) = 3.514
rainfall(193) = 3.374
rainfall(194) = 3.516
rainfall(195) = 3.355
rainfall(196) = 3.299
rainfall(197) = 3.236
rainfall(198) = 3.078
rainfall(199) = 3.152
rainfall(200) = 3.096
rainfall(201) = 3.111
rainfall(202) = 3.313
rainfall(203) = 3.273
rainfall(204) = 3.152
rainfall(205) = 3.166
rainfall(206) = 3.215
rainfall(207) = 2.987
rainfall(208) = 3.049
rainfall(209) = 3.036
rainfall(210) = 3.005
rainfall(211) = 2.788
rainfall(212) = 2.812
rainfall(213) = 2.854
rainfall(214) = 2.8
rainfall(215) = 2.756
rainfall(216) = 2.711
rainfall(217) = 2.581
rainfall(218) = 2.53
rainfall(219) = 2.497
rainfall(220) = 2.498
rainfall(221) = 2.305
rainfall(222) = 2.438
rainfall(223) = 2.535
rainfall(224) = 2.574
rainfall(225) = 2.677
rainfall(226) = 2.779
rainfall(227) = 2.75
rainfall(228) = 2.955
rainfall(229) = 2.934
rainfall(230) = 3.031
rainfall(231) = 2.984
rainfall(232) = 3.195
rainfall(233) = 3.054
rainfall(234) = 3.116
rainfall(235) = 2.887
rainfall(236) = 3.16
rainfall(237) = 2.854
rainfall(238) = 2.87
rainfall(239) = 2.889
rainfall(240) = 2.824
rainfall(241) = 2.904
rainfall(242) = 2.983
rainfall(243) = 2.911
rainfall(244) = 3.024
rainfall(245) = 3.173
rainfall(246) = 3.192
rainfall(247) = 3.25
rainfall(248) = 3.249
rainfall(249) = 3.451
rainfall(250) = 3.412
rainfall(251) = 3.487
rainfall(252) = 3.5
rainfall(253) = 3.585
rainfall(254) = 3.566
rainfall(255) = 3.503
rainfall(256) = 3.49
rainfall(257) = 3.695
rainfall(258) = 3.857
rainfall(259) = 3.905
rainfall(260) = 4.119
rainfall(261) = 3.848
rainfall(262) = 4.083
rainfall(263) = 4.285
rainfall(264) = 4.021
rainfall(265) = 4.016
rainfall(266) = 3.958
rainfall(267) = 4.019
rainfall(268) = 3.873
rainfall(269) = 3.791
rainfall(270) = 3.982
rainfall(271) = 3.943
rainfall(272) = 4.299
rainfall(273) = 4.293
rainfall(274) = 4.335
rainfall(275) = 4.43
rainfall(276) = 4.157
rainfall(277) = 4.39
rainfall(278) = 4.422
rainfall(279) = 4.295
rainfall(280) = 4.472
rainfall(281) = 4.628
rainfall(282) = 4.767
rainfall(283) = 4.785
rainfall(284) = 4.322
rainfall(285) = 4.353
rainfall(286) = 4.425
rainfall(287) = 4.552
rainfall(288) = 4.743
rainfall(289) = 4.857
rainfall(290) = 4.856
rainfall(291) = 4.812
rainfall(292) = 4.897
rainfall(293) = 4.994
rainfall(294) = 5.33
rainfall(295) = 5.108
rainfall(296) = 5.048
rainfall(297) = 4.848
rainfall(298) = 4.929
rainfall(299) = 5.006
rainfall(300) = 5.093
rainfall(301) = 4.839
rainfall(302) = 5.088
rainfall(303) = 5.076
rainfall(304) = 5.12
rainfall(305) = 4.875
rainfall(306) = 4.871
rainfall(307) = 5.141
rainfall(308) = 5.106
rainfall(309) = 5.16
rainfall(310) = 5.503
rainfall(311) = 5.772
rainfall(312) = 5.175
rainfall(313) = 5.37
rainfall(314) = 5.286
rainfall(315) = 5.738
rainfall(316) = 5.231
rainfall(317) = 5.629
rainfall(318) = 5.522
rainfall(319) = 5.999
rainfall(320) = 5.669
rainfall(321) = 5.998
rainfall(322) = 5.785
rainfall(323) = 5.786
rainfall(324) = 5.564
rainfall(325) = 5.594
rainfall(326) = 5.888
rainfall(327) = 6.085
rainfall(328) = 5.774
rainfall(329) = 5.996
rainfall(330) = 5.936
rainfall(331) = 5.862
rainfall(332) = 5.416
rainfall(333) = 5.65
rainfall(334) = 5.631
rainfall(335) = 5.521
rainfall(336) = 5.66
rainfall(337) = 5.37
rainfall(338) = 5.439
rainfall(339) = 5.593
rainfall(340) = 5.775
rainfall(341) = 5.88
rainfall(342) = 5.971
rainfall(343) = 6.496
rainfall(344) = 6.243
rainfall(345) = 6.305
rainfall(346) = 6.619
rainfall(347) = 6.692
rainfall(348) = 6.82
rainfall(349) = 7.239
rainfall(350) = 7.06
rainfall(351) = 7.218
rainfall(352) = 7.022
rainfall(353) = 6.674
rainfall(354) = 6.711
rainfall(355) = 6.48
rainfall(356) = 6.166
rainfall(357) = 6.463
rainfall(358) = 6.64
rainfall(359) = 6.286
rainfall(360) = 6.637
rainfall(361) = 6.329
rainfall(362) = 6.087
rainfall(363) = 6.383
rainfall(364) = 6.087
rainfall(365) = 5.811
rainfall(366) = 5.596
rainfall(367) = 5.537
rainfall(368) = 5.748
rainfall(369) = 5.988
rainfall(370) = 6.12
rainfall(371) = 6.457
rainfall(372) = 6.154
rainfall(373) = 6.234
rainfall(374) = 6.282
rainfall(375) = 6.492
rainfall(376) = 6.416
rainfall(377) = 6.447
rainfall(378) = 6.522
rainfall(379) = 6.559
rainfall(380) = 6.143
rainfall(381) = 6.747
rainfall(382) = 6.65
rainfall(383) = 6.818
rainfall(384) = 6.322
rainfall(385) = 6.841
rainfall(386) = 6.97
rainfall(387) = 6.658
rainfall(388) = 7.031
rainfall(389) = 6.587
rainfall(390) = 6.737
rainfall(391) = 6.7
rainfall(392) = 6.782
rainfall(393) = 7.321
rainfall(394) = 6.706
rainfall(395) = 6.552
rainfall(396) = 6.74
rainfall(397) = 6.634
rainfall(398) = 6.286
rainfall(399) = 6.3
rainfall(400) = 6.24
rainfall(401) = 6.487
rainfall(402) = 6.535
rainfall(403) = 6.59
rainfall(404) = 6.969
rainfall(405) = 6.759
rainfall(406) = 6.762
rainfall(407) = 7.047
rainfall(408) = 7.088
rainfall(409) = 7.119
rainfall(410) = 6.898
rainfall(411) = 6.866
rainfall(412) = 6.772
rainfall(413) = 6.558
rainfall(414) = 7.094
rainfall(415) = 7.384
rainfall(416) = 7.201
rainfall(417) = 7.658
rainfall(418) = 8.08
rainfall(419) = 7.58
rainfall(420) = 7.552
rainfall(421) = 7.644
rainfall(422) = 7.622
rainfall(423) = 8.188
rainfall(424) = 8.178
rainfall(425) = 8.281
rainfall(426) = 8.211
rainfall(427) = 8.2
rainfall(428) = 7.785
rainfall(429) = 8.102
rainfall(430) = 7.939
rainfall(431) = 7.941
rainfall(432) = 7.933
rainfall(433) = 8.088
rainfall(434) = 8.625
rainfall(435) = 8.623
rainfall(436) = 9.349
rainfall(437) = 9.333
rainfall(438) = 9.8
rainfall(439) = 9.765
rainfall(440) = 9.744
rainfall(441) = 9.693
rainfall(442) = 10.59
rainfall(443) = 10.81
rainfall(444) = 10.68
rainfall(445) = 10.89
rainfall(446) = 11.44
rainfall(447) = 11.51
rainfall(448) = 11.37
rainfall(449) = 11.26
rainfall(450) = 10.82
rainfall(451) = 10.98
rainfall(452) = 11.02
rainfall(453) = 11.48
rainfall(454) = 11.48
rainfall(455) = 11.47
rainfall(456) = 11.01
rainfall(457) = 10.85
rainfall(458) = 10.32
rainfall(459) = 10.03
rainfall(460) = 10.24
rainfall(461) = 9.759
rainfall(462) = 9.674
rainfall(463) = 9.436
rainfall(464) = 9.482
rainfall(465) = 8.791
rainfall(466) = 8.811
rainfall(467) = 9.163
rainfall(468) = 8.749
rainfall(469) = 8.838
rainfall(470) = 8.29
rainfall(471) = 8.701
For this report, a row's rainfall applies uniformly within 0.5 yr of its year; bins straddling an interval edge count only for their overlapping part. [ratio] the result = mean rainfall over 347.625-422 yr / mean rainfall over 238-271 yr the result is 1.9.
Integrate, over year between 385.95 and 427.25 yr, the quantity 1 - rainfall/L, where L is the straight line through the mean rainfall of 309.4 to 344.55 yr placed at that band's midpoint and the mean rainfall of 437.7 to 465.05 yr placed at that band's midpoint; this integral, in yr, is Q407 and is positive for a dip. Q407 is 8.1 yr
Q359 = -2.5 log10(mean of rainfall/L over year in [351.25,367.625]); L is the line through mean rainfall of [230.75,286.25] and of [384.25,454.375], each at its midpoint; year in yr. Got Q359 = 0.030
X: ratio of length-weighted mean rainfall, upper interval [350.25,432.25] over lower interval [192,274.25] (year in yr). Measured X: 2.11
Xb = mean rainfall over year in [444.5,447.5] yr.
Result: 11.3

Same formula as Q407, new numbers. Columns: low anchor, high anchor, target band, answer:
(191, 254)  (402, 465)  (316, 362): 1.2 yr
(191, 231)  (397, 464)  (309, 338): 1.3 yr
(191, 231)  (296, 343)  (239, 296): 3.6 yr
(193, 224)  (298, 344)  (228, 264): 4.6 yr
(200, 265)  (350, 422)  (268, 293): -1.3 yr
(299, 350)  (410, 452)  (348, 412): 6.5 yr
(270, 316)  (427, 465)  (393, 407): 3.0 yr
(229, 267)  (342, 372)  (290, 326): -1.7 yr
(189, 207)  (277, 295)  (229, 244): 3.5 yr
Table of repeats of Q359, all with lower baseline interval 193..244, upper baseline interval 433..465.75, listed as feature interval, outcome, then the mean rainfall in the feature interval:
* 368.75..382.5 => 0.237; 6.38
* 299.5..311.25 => 0.116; 5.12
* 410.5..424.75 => 0.235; 7.47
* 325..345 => 0.145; 5.81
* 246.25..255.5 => 0.155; 3.44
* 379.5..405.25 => 0.260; 6.66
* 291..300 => 0.077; 5.01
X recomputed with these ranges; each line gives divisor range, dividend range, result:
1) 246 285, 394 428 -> 1.80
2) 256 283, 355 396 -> 1.55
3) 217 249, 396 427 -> 2.49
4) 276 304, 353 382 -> 1.32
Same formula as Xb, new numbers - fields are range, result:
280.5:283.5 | 4.73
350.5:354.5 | 6.91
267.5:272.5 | 3.98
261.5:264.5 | 4.13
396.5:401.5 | 6.39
